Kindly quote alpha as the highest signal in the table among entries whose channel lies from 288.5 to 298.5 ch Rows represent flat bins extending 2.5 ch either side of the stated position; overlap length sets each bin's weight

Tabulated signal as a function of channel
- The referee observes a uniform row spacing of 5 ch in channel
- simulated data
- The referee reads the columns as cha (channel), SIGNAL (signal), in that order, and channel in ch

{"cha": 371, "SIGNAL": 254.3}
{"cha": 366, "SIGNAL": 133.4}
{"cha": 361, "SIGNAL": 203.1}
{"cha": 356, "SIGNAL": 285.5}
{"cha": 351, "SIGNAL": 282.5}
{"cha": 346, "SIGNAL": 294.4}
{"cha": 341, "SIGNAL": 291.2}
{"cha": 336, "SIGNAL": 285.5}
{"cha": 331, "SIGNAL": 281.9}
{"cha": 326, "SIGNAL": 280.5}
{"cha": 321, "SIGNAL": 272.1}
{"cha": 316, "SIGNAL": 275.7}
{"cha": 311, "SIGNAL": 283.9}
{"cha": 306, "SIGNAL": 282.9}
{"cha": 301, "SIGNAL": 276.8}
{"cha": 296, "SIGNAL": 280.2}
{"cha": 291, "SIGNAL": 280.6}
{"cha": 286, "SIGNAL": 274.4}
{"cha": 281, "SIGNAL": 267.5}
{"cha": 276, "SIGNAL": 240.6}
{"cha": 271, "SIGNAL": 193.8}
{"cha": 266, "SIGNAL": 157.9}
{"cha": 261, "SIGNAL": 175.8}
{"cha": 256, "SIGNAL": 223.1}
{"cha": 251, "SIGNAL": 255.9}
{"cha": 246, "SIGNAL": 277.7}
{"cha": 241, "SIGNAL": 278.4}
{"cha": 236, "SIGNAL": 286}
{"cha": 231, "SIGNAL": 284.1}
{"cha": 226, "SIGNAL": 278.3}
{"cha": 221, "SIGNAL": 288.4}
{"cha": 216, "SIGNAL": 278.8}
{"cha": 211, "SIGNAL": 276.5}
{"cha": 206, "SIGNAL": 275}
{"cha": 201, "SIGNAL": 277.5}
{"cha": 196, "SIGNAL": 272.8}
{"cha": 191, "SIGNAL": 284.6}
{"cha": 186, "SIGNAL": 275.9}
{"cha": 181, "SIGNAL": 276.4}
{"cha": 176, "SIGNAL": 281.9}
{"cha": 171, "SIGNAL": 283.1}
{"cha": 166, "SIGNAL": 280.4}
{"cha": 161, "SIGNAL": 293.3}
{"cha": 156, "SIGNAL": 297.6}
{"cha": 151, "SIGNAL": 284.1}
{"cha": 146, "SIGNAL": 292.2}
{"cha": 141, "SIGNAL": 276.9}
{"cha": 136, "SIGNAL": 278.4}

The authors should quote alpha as 280.6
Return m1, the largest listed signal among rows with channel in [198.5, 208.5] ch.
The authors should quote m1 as 277.5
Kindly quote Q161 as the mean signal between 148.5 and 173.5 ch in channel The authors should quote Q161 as 288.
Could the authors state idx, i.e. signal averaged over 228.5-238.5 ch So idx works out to 285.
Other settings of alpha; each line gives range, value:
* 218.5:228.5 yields 288.4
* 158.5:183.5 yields 293.3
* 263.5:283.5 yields 267.5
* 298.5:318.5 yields 283.9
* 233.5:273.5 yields 286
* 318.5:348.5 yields 294.4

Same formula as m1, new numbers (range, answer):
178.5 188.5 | 276.4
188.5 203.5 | 284.6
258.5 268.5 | 175.8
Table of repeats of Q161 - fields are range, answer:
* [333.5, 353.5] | 288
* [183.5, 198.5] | 278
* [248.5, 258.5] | 240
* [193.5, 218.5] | 276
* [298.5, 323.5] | 278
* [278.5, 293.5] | 274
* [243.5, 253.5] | 267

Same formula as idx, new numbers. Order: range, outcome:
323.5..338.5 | 283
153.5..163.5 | 295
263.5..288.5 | 227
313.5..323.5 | 274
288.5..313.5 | 281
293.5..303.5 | 278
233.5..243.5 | 282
